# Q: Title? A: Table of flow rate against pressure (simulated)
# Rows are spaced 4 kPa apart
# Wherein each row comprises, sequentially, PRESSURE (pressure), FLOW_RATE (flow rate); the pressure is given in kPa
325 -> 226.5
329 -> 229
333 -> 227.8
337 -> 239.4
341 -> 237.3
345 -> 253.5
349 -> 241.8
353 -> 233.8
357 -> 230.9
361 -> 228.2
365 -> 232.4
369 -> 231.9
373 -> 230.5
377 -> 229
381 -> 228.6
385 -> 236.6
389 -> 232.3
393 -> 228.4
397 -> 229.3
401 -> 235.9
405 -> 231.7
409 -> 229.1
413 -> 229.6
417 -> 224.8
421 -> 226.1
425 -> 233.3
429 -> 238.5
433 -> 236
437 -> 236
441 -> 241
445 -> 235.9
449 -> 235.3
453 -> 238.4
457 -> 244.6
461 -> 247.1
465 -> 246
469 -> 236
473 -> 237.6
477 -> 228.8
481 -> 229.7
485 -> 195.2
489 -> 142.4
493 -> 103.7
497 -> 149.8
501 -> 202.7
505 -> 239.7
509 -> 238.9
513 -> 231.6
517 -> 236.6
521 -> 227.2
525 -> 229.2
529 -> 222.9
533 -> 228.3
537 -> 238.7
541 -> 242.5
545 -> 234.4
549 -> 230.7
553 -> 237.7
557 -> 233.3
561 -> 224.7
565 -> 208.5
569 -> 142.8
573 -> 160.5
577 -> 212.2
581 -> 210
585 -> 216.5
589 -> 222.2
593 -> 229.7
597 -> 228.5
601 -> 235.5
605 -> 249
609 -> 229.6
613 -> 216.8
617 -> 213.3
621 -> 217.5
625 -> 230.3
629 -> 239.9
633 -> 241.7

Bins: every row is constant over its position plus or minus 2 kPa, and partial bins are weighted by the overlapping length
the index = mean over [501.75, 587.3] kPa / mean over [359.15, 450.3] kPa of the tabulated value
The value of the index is 0.95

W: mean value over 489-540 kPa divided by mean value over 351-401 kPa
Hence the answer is 0.91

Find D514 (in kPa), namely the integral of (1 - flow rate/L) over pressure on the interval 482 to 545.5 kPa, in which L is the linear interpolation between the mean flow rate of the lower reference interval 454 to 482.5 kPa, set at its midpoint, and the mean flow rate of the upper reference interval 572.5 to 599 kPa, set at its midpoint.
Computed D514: 5.2 kPa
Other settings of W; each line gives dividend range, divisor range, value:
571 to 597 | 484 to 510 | 1.17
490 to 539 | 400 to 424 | 0.92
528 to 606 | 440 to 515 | 1.02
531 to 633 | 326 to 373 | 0.94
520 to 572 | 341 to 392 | 0.95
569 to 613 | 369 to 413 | 0.93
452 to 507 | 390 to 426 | 0.91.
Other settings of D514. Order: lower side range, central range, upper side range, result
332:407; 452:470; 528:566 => -0.8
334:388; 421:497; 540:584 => 1.1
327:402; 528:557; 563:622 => -2.2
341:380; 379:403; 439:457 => 0.4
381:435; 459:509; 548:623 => 4.2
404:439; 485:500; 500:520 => 5.6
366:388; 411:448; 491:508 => -4.5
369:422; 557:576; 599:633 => 3.2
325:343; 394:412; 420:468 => 0.4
